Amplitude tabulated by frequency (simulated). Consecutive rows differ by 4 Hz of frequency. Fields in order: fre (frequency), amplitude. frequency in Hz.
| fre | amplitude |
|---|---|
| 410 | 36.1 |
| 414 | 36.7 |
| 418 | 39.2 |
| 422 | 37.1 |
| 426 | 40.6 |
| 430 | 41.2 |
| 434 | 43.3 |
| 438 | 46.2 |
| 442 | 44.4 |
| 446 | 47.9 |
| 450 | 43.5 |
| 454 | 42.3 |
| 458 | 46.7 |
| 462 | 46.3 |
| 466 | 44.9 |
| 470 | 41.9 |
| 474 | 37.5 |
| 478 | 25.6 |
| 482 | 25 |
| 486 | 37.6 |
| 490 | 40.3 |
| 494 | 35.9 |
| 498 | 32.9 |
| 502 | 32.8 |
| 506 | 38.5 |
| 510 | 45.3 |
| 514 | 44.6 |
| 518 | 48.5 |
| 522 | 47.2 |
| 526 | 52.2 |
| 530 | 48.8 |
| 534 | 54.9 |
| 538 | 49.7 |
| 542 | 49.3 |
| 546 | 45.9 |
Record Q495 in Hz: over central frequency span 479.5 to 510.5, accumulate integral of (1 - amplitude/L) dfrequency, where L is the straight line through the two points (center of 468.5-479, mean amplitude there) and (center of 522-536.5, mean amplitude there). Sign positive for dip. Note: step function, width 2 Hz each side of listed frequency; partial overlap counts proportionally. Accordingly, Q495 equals 4.6 Hz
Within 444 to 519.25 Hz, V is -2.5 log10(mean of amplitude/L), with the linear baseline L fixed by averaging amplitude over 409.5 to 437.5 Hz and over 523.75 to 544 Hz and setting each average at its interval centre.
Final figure 0.143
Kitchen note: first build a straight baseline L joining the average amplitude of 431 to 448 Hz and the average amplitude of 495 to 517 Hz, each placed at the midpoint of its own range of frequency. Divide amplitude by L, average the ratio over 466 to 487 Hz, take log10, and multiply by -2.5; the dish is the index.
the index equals 0.21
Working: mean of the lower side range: 45.2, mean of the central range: 34.4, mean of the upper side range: 39.1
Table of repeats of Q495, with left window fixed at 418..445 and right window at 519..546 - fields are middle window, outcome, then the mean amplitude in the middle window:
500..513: 2.4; 39.3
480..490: 2.9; 33.1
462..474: 0.5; 42.9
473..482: 3.2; 29.4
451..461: -0.1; 44.6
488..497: 1.8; 37.5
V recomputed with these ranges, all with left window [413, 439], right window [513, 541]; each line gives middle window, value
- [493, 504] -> 0.36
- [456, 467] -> -0.06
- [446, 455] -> -0.03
